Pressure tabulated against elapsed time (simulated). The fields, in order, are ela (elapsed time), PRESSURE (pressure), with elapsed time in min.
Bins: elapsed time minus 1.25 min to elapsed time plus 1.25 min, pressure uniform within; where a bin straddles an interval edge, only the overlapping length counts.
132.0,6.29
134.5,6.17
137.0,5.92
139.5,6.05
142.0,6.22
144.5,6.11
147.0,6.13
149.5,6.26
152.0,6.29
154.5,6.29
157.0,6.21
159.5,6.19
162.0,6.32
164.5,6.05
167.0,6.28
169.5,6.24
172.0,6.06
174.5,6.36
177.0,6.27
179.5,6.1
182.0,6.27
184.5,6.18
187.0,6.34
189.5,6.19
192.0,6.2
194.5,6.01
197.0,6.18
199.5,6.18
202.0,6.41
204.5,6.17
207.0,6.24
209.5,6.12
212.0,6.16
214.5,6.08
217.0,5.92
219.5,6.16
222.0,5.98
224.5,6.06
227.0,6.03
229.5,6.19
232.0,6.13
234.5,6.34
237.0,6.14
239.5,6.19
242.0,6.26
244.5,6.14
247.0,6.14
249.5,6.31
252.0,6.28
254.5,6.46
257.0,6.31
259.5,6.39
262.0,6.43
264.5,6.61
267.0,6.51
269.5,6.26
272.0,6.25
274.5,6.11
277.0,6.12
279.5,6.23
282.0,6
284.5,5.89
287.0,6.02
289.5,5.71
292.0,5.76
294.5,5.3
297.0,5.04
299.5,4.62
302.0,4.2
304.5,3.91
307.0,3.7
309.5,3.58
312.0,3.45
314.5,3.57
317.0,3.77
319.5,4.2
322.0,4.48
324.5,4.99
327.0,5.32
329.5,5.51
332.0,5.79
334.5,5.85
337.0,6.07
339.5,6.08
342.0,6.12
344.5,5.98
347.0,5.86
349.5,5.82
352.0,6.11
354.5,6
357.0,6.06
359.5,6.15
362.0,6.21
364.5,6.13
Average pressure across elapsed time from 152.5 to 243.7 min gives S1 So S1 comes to 6.18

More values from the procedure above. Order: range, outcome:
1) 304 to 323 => 3.82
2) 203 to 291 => 6.18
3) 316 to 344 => 5.32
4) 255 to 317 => 5.39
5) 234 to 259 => 6.26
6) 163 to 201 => 6.2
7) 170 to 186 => 6.21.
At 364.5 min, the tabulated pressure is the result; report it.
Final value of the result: 6.13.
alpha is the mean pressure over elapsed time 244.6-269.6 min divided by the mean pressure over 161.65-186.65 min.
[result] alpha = 1.0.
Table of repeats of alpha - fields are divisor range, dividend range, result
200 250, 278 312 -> 0.82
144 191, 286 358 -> 0.82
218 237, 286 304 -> 0.84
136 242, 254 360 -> 0.89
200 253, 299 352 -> 0.80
